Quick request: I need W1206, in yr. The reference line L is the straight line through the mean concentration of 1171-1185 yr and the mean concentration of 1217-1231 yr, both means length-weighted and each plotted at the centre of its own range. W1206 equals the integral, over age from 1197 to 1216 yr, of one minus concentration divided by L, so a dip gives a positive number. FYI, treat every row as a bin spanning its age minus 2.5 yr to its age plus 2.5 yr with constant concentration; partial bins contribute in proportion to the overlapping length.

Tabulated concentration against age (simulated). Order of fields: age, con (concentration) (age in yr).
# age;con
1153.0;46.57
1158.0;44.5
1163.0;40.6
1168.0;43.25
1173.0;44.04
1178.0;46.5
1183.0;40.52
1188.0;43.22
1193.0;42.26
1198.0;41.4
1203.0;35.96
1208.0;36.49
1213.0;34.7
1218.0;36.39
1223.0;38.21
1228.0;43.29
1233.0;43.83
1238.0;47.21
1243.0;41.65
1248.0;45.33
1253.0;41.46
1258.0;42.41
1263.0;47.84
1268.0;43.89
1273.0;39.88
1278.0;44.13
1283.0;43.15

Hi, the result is 2.1 yr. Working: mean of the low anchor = 43.8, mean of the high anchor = 39.8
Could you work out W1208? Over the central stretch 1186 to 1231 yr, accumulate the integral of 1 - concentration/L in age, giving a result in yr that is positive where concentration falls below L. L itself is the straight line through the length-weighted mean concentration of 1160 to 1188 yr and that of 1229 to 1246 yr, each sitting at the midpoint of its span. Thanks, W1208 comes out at 4.7 yr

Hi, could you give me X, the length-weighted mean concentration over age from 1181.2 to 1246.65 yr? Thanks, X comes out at 40.5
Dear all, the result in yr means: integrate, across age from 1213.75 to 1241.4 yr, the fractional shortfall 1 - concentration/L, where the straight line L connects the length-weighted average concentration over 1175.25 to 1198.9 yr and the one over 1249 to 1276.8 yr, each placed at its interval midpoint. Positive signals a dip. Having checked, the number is 1.1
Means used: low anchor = 42.9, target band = 41.3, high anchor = 43.3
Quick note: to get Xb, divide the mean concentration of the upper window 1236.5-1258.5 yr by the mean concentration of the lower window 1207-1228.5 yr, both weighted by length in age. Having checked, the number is 1.16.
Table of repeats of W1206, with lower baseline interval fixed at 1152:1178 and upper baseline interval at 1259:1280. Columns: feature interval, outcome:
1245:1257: 0.17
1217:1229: 1.28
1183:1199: 0.65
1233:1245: -0.16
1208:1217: 1.72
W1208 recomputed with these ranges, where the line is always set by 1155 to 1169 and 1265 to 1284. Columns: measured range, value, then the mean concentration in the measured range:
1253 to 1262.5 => -0.1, 43.3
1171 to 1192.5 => -0.3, 43.4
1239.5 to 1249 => -0.2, 43.6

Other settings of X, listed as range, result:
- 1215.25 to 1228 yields 38.4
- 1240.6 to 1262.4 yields 43.2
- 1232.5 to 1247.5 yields 44.4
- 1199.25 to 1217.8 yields 36.2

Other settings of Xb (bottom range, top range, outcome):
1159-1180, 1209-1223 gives 0.83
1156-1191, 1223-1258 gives 1.00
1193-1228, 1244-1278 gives 1.14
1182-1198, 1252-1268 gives 1.05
